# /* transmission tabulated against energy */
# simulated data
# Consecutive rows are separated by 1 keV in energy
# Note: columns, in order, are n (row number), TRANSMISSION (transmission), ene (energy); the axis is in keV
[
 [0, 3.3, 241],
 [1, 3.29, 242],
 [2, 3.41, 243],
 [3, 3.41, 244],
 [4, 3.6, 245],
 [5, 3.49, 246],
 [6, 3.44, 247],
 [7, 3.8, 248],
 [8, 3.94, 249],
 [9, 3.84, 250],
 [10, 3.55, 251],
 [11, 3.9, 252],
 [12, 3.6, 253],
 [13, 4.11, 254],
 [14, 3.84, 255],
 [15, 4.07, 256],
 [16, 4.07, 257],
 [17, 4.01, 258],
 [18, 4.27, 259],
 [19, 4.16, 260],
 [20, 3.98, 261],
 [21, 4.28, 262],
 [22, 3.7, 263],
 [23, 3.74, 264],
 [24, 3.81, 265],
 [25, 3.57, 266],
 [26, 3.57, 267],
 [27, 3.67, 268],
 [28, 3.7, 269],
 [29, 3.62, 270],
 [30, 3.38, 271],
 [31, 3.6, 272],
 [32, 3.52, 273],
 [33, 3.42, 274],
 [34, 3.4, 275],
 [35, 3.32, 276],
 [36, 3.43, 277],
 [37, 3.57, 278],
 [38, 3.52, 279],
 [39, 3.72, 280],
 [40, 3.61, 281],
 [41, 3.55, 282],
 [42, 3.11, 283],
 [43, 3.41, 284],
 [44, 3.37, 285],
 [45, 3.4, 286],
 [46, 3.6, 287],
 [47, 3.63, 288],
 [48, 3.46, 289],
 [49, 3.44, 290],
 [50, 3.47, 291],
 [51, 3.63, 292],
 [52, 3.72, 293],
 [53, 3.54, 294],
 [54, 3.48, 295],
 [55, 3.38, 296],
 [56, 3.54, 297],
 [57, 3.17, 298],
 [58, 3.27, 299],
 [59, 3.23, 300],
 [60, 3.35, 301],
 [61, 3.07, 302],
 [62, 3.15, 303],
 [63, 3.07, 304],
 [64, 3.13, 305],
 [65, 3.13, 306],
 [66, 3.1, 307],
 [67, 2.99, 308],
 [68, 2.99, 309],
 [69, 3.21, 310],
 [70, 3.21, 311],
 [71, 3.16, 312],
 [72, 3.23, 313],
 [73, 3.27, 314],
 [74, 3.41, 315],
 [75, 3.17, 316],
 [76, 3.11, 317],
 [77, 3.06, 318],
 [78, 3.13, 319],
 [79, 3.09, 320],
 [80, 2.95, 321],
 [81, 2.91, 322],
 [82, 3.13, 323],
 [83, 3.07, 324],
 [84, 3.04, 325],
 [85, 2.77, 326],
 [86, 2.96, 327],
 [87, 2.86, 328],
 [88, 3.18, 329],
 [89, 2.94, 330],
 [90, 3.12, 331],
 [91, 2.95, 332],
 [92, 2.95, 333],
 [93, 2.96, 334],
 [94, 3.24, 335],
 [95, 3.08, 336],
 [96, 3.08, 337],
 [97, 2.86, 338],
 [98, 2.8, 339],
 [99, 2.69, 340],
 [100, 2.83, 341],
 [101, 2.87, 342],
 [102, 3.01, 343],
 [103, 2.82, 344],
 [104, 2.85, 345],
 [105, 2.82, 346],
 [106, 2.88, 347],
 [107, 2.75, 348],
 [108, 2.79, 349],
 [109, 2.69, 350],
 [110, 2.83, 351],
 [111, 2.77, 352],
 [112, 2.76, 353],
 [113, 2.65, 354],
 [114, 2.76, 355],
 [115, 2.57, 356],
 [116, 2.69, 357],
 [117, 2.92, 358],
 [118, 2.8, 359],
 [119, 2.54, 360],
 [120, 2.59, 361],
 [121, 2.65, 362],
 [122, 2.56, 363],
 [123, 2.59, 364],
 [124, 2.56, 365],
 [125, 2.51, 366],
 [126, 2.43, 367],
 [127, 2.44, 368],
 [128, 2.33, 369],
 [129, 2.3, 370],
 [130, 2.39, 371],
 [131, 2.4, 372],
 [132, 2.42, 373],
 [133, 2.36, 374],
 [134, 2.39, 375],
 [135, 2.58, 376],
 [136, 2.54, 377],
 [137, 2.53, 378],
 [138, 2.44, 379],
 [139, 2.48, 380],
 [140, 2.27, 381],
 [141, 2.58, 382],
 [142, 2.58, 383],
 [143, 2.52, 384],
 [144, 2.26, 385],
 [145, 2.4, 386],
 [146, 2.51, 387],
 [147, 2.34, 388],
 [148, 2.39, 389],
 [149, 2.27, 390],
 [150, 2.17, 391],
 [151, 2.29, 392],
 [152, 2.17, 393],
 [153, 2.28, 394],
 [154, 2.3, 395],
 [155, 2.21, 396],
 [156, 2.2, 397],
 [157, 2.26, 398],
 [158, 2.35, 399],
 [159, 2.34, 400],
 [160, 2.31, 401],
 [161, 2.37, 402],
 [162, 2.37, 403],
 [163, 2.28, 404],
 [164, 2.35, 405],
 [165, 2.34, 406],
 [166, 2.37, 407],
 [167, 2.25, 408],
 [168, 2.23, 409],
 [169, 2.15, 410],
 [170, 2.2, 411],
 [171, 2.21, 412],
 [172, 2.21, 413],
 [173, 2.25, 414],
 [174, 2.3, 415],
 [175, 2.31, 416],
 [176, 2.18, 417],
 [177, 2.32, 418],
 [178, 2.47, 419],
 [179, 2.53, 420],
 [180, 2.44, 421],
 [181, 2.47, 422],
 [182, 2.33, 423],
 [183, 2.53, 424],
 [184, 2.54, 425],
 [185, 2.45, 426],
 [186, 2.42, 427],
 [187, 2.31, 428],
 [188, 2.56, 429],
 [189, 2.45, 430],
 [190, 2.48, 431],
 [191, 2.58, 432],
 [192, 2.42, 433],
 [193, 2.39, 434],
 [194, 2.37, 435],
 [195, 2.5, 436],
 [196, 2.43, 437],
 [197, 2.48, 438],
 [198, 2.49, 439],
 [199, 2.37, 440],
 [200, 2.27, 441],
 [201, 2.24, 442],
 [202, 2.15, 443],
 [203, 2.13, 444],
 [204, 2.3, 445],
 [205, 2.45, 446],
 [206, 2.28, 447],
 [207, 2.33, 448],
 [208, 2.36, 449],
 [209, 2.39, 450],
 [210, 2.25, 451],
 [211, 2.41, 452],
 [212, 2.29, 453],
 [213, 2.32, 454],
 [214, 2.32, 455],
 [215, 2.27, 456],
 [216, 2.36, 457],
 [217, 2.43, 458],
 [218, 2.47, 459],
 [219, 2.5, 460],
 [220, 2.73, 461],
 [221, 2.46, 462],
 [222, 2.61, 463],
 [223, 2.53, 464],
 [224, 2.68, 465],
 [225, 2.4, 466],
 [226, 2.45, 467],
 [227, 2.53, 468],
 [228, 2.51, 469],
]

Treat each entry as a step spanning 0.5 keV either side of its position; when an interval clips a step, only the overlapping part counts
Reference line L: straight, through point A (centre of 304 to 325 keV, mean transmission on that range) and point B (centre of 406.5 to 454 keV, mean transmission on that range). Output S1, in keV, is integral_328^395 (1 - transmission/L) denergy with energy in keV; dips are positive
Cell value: 4.3 keV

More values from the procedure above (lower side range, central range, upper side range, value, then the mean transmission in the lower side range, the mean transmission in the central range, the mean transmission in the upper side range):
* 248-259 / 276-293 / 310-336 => 0.2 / 3.91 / 3.5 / 3.08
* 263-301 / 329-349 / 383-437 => 0.4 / 3.5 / 2.92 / 2.35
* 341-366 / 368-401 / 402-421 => 1.7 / 2.74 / 2.37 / 2.3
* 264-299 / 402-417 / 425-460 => 1.9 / 3.51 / 2.27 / 2.38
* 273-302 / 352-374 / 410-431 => 2.1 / 3.45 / 2.56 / 2.37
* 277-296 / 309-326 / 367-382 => 0.0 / 3.51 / 3.12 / 2.42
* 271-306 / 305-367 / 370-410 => 0.1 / 3.42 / 2.91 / 2.36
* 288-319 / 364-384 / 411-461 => 2.4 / 3.27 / 2.45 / 2.38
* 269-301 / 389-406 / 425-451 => 2.4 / 3.47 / 2.29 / 2.38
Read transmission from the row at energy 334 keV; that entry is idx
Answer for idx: 2.96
